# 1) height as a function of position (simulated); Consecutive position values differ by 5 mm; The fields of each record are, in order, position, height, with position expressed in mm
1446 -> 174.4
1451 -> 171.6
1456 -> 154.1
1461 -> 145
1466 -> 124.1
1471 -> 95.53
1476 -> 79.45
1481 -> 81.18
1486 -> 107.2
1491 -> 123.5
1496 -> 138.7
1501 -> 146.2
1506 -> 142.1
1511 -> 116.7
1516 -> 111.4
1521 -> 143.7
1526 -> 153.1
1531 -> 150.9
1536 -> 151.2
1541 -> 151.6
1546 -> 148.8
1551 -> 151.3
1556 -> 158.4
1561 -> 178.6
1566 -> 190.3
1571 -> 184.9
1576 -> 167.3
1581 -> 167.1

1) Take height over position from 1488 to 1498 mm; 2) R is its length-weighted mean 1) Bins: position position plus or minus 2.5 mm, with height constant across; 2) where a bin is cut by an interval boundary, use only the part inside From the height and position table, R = 130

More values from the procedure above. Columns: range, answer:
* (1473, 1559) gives 133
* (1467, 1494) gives 99.6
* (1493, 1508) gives 142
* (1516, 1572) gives 157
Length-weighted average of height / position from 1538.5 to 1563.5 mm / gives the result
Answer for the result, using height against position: 158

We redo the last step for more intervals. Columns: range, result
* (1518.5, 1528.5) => 148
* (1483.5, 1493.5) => 115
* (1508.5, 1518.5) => 114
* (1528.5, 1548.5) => 151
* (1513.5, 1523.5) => 128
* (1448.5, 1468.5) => 149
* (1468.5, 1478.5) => 87.5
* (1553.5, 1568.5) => 176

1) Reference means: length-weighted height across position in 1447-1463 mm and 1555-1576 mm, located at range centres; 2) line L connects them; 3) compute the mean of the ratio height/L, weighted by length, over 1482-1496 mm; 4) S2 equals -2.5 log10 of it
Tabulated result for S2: 0.38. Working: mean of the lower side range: 159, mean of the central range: 116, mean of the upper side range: 178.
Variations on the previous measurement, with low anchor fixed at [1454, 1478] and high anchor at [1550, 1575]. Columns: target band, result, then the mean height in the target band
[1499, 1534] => 0.077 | 138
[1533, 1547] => 0.072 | 151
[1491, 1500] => 0.004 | 136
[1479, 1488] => 0.347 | 94.2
